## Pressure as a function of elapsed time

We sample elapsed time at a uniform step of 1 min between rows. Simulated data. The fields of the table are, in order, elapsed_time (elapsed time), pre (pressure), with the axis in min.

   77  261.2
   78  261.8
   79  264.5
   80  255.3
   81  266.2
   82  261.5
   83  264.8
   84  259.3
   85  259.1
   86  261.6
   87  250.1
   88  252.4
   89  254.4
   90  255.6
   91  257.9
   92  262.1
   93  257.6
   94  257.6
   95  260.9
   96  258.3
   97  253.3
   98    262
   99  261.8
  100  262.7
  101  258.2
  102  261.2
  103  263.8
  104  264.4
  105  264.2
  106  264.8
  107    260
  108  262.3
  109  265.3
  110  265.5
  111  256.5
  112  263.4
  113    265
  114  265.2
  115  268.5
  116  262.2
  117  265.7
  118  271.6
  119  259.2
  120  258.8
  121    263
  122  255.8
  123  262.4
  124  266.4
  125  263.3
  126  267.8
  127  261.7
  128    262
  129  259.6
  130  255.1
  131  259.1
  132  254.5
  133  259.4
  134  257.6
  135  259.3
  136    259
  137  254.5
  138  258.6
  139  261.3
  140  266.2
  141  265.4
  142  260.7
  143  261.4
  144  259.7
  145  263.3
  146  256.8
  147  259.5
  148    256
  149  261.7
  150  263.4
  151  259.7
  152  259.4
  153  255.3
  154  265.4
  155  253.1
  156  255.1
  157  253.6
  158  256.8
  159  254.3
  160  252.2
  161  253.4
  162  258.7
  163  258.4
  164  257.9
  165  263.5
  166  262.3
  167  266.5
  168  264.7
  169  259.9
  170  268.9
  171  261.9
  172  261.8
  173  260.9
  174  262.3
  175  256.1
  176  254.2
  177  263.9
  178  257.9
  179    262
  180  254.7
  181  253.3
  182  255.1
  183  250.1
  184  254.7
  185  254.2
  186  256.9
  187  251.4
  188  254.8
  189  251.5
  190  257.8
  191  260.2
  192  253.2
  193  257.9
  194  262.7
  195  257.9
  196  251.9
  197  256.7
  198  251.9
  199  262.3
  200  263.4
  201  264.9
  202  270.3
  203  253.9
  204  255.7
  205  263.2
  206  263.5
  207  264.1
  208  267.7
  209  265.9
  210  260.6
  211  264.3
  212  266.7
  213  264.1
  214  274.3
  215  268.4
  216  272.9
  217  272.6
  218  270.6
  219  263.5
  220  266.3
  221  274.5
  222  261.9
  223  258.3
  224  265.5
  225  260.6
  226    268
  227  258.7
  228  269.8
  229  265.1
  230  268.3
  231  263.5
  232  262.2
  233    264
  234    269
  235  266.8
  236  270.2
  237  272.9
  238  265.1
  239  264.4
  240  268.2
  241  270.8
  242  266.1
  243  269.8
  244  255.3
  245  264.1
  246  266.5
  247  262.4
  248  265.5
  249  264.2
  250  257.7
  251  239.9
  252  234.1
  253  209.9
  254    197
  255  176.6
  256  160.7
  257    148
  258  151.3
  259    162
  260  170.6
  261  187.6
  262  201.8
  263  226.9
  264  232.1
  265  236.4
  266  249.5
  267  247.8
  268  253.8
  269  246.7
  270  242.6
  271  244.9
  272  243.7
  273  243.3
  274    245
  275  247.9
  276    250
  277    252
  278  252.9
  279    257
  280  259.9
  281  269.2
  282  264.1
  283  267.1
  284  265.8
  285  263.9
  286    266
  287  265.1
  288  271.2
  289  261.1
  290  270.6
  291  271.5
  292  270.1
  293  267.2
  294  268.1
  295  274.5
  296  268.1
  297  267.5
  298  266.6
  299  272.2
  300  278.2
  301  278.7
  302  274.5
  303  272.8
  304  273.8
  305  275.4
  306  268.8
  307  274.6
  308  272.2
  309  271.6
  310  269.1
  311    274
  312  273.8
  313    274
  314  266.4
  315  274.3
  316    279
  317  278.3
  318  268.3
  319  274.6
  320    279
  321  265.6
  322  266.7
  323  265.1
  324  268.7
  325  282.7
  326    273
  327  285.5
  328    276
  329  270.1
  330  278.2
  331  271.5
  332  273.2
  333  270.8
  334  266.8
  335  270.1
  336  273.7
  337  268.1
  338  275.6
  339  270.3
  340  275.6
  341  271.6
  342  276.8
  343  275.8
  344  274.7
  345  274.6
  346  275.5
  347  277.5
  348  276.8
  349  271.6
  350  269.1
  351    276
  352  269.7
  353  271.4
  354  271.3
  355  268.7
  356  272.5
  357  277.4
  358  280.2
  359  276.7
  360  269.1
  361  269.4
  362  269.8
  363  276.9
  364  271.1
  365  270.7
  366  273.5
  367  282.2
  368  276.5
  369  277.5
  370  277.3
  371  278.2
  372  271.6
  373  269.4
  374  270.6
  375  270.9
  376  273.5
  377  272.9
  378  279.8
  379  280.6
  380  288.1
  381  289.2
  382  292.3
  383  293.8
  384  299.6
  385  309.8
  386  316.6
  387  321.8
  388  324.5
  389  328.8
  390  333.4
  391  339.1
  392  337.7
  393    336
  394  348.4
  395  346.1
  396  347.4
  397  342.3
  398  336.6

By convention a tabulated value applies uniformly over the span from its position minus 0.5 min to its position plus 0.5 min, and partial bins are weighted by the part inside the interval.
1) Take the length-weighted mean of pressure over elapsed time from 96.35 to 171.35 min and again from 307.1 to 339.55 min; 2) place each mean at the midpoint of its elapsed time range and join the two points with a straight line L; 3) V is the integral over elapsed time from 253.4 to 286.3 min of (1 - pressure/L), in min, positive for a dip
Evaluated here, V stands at 4.9 min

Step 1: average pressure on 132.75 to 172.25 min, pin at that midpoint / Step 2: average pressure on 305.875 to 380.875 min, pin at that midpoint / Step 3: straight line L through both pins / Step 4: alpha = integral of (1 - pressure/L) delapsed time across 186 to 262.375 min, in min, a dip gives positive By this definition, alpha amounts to 3.8 min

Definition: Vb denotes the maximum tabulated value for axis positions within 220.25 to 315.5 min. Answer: 278.7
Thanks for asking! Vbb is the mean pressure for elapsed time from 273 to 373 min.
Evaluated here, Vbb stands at 271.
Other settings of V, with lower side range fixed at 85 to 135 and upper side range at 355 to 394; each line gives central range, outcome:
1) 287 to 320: 1.19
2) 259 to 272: 2.41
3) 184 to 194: 0.51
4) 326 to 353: 1.18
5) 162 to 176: 0.30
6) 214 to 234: 0.52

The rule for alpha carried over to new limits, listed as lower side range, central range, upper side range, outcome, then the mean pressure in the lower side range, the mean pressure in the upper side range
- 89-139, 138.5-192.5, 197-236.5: 0.9 min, 261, 265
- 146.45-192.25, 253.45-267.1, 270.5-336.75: 3.6 min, 258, 268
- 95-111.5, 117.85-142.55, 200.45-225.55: 0.2 min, 262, 265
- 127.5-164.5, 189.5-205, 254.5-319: -0.2 min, 259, 251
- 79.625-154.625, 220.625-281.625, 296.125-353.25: 5.5 min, 261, 273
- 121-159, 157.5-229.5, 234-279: -3.4 min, 260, 237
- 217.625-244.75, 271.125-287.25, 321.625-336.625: 0.8 min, 266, 273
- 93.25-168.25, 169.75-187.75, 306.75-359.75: 0.4 min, 261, 273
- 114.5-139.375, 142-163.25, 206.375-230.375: 0.4 min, 261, 266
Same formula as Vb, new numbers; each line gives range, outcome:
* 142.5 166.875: 265.4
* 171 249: 274.5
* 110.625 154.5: 271.6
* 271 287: 269.2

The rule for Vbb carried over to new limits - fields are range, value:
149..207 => 258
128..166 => 259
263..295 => 256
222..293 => 247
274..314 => 267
